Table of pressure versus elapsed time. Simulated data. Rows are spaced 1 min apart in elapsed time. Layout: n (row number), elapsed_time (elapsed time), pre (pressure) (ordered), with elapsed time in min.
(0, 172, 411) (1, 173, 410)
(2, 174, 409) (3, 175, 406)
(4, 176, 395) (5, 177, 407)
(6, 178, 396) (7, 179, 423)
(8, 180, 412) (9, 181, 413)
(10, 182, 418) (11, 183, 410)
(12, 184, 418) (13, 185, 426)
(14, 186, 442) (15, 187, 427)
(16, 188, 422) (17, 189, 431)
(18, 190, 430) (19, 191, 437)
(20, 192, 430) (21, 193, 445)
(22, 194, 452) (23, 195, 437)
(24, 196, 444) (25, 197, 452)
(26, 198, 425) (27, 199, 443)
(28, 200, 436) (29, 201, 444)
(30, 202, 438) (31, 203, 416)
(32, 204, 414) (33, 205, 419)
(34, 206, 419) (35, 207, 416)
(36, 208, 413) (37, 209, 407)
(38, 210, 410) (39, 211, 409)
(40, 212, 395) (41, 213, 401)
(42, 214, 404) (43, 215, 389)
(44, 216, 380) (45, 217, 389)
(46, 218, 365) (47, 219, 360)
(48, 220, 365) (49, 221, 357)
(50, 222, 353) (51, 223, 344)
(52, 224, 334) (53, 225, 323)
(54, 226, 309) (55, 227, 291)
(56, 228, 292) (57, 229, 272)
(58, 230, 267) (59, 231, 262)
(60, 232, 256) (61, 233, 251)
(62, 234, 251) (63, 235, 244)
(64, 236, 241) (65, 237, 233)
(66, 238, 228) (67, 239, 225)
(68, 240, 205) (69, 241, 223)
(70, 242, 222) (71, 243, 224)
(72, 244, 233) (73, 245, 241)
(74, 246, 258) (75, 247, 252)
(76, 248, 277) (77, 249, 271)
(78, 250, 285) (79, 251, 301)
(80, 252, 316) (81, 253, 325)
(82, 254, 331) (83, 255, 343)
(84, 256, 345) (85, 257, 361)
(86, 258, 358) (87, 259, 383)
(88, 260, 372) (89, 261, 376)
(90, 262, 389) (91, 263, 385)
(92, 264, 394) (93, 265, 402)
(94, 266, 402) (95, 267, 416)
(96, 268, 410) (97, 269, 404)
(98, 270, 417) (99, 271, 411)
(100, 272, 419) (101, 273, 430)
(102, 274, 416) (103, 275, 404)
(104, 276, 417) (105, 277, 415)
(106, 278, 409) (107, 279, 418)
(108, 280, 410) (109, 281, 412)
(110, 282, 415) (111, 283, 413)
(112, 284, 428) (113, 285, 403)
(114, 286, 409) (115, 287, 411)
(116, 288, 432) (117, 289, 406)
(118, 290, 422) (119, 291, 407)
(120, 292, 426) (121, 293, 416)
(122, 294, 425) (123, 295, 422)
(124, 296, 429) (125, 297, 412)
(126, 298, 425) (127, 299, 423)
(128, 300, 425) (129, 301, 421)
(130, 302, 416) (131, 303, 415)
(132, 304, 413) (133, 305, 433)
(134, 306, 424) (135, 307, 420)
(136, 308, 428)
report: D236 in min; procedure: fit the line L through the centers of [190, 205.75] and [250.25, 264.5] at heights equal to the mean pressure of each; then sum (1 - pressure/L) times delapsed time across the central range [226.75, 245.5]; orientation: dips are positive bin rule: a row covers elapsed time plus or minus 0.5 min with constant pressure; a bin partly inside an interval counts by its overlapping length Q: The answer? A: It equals 6.8 min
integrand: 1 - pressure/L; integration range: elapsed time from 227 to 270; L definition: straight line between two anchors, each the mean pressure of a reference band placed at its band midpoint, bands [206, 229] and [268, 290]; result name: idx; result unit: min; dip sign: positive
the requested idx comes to 9.7 min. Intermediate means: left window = 367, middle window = 304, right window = 414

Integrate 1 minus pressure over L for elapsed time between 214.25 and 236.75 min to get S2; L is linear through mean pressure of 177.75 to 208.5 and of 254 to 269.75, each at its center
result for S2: 5.15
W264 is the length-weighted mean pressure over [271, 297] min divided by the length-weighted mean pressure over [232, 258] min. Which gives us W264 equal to 1.55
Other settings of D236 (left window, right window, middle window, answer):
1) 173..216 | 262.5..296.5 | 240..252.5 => 4.80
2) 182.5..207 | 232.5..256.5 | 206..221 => -1.00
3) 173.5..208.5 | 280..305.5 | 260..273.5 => 0.54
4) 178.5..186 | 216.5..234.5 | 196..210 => -2.21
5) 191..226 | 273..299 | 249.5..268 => 2.26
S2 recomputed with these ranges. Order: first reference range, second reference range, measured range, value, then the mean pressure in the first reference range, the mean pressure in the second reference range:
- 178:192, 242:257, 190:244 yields 1.2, 423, 286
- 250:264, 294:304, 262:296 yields -2.2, 352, 421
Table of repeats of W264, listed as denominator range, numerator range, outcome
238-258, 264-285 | 1.49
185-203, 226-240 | 0.58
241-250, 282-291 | 1.67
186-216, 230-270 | 0.72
